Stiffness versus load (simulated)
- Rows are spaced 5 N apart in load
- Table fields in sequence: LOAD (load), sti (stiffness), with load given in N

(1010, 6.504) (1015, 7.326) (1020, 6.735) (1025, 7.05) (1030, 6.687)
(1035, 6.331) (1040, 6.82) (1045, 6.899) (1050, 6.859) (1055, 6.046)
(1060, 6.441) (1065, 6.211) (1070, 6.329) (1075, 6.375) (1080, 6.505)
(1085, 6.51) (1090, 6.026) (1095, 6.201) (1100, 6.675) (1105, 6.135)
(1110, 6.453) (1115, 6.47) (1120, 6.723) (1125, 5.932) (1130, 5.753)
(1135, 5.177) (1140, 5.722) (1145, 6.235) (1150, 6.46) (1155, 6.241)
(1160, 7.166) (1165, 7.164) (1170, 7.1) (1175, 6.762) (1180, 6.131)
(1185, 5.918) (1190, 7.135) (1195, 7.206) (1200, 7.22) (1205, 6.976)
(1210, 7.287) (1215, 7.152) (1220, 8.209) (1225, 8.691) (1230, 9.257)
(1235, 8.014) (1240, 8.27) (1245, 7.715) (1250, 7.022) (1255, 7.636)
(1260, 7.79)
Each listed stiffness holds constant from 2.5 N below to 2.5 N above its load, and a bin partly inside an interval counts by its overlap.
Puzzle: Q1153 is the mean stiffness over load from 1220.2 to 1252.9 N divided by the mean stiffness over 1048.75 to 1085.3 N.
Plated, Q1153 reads 1.28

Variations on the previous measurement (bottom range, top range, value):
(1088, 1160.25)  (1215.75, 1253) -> 1.31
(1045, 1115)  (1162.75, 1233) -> 1.14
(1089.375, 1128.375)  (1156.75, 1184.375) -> 1.07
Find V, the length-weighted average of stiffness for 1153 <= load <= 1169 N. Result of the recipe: 6.9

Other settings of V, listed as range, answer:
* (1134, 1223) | 6.77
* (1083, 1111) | 6.32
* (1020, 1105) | 6.49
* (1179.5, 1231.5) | 7.39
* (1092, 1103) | 6.41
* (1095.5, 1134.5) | 6.24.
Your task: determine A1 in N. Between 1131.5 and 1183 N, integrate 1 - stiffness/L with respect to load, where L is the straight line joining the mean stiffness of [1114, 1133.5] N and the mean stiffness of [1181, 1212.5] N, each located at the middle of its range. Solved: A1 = 0.9 N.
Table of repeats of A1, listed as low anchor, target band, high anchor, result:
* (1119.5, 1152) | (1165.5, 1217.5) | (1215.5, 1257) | 1.57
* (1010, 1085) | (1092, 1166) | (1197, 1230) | 8.97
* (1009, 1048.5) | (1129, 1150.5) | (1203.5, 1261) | 4.53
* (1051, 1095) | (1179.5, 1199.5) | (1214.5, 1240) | 2.93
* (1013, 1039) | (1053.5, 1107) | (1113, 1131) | 1.44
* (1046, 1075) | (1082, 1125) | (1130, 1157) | -1.47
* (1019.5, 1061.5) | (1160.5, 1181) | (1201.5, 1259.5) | 1.60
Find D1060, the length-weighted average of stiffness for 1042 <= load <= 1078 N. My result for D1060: 6.46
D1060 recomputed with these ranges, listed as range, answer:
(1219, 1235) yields 8.66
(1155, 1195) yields 6.76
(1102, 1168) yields 6.29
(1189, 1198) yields 7.18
